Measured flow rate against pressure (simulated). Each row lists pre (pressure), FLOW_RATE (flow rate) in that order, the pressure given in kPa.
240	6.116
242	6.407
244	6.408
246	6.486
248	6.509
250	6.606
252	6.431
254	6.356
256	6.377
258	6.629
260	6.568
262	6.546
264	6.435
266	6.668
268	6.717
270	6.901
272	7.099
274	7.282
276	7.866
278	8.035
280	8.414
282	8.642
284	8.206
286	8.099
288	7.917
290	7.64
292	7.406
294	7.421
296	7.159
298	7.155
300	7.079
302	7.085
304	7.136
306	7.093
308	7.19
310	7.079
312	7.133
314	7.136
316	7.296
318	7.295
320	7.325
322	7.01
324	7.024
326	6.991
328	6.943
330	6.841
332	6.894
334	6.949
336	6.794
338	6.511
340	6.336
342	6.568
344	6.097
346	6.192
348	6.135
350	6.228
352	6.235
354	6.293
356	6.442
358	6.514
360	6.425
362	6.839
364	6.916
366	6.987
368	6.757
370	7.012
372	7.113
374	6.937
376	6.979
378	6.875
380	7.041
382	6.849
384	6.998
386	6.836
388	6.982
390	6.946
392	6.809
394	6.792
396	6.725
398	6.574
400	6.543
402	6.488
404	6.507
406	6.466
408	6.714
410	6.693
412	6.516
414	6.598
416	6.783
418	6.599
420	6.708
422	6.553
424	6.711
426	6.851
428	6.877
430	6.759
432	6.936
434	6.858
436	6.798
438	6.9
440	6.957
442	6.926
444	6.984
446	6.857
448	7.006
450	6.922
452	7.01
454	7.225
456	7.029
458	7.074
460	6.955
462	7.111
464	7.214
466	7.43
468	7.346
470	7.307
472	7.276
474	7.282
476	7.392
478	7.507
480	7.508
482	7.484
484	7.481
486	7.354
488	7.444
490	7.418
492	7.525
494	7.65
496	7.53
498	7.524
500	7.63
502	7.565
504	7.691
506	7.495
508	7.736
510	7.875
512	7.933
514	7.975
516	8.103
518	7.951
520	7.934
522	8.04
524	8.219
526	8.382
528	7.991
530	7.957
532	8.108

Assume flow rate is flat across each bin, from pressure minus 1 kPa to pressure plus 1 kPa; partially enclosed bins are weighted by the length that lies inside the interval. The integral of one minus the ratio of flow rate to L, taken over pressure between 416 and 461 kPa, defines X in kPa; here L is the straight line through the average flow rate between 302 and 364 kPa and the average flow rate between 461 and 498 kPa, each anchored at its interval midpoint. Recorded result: 2.15 kPa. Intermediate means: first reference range 6.77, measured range 6.88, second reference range 7.41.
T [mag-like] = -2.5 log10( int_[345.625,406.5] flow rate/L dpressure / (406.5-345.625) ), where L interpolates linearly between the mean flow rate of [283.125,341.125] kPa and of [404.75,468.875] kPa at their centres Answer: 0.052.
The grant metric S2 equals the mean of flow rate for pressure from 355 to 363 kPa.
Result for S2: 6.55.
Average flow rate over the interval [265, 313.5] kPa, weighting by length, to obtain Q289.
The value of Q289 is 7.43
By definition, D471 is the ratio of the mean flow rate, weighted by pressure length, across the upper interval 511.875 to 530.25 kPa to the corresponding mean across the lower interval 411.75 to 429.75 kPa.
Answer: 1.20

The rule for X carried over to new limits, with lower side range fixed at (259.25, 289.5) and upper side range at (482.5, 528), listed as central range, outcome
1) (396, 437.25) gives 5.1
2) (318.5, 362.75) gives 5.3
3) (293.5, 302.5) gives 0.4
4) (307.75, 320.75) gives 0.5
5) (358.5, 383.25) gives 2.2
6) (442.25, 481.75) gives 2.6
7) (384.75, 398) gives 1.3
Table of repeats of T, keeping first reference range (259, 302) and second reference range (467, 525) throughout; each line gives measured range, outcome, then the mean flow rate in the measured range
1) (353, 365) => 0.140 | 6.57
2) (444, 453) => 0.093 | 6.95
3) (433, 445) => 0.099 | 6.9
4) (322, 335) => 0.075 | 6.95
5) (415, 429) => 0.125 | 6.73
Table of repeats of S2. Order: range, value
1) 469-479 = 7.35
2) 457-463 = 7.05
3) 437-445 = 6.94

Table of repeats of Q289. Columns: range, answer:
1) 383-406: 6.73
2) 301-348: 6.89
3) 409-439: 6.74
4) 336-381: 6.61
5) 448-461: 7.03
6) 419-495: 7.12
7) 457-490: 7.33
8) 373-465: 6.84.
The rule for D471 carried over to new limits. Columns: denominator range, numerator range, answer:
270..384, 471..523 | 1.08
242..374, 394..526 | 1.04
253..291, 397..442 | 0.92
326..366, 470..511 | 1.15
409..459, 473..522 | 1.12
